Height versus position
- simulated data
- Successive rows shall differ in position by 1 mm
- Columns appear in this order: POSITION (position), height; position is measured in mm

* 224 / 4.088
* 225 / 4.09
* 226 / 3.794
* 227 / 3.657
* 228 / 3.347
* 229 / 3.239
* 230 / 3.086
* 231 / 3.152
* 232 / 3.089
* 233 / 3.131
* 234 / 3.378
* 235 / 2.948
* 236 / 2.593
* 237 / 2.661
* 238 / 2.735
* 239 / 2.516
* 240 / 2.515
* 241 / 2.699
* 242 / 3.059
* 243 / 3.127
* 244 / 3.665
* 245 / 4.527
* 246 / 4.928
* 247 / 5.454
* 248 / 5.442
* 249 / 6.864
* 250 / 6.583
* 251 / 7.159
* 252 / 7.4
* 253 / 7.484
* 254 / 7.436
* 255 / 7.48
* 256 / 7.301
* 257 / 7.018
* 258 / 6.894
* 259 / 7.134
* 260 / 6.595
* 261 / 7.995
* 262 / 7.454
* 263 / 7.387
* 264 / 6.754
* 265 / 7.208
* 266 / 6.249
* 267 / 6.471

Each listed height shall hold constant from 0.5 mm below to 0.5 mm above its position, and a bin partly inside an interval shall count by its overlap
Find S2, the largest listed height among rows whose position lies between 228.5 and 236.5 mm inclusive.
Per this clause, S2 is 3.378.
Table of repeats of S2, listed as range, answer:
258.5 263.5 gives 7.995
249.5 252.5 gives 7.4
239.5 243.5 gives 3.127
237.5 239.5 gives 2.735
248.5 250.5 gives 6.864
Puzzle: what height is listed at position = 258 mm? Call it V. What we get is 6.894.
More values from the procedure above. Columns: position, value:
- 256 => 7.301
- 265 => 7.208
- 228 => 3.347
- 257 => 7.018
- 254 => 7.436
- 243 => 3.127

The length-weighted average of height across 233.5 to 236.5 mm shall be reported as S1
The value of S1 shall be 2.97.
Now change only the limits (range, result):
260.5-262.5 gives 7.72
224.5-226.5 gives 3.94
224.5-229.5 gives 3.63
